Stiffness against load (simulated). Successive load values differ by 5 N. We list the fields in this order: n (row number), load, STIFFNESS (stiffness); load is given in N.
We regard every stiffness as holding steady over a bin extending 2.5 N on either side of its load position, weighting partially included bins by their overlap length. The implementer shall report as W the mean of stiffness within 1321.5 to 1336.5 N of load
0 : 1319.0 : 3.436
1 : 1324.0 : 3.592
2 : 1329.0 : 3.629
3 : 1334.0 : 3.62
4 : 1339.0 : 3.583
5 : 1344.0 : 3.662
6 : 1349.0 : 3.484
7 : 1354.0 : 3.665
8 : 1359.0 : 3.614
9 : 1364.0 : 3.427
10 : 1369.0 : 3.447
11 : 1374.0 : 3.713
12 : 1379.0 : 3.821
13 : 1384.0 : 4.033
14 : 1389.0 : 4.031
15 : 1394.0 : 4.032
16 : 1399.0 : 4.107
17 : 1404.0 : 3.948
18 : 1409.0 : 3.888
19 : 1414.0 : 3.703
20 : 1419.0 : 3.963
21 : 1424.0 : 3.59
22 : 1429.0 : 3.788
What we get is 3.61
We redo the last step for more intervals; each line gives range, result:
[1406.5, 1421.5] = 3.85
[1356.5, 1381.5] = 3.6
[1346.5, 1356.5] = 3.57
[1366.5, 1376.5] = 3.58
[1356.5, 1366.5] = 3.52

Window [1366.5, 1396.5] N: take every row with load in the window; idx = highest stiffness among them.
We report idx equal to 4.033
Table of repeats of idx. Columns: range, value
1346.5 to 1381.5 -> 3.821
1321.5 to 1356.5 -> 3.665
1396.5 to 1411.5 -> 4.107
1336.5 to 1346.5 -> 3.662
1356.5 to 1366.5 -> 3.614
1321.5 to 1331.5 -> 3.629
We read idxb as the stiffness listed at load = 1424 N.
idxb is 3.59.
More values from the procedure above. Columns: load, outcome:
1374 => 3.713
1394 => 4.032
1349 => 3.484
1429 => 3.788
